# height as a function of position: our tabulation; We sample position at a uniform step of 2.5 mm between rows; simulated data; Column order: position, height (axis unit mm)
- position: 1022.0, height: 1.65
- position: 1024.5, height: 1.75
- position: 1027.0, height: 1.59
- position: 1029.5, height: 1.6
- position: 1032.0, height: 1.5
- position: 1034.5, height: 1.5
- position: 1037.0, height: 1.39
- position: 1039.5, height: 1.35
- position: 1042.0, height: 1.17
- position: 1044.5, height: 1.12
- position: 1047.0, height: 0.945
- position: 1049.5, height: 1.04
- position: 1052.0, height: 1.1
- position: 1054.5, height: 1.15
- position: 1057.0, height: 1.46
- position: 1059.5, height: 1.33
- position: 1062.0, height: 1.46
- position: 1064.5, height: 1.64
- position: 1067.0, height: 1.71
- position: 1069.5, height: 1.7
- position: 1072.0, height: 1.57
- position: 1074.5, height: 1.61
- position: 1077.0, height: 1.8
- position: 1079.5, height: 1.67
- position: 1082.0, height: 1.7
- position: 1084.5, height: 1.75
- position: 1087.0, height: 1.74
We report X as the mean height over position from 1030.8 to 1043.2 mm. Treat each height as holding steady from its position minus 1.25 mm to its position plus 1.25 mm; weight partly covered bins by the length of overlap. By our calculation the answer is 1.38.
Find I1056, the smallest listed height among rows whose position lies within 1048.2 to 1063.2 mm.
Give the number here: 1.04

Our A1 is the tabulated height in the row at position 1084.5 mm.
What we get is 1.75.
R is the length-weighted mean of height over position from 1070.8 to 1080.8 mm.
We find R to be 1.66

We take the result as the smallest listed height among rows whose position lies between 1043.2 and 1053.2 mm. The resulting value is 0.945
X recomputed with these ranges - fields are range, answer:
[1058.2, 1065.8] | 1.48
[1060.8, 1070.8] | 1.63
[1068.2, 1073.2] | 1.64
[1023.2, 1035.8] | 1.59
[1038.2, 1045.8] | 1.21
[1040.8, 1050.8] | 1.07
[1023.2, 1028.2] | 1.67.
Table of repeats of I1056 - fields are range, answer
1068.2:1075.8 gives 1.57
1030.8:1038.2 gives 1.39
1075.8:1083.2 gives 1.67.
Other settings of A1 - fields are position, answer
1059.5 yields 1.33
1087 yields 1.74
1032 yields 1.5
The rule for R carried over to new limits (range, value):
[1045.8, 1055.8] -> 1.06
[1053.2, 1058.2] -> 1.3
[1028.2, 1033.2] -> 1.55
